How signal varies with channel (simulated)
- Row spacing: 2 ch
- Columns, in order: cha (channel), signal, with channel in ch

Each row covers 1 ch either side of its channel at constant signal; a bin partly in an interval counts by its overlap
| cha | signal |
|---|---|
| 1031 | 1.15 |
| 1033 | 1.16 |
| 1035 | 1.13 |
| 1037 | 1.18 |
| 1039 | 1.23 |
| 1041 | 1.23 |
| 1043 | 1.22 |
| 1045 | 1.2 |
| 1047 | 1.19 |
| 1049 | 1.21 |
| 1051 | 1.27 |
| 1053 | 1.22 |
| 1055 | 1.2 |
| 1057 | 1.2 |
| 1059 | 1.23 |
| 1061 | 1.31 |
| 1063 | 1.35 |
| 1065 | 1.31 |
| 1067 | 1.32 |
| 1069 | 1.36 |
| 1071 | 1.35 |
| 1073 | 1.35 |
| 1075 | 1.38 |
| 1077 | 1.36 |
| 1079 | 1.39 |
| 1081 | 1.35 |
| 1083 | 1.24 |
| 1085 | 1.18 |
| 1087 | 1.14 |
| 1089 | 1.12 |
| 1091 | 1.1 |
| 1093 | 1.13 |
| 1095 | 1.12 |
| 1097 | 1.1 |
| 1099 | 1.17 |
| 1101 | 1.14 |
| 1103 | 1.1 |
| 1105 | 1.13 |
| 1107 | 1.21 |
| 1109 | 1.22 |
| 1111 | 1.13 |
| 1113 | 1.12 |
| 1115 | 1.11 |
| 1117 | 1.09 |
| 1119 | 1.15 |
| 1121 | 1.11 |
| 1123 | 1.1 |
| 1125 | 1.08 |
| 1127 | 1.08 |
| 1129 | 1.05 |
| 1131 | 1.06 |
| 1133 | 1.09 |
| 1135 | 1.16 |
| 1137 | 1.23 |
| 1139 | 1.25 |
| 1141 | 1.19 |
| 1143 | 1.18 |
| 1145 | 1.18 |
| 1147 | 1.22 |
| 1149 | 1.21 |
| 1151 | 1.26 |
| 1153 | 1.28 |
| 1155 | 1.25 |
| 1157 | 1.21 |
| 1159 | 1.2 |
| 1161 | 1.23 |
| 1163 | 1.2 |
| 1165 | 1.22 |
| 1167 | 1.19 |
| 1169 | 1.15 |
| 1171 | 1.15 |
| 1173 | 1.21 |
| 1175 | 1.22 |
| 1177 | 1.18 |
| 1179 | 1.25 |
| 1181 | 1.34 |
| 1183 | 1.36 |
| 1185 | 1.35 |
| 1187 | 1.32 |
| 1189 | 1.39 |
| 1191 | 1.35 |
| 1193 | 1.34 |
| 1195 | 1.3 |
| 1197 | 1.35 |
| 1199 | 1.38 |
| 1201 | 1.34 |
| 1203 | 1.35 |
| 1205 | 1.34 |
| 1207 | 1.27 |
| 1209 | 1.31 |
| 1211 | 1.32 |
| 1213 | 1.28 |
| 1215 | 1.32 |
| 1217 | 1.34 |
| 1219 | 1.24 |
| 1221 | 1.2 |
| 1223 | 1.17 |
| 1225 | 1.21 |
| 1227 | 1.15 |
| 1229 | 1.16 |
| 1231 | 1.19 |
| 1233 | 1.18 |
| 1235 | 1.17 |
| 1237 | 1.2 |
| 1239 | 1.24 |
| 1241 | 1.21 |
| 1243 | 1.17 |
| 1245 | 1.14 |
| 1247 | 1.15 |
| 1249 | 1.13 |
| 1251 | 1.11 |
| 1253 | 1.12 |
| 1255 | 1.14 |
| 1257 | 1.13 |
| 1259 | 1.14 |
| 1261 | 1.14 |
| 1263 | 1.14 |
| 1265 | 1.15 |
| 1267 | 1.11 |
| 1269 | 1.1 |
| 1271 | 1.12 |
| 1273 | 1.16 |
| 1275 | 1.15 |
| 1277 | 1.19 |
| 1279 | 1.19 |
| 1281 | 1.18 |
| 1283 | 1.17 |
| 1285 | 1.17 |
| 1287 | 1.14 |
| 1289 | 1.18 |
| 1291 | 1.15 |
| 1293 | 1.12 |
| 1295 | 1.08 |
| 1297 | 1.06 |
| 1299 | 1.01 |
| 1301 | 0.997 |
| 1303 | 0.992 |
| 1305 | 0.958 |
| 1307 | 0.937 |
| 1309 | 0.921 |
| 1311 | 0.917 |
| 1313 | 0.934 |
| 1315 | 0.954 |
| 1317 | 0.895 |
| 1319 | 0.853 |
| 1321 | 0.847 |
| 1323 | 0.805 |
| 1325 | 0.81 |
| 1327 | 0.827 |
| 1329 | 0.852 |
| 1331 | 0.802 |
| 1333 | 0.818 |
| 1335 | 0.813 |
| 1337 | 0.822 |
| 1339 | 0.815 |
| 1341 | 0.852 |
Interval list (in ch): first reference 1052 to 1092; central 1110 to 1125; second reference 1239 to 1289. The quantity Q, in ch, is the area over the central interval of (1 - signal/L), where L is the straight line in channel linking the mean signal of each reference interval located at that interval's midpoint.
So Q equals 1.57 ch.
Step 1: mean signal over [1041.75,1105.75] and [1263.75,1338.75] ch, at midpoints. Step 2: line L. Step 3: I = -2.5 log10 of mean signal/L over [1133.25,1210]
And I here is -0.11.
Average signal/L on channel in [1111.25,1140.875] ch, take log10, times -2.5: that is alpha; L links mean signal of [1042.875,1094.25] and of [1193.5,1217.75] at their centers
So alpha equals 0.15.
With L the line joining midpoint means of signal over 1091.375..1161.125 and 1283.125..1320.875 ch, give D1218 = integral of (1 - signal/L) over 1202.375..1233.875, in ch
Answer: -4.9 ch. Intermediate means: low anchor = 1.16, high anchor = 1.01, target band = 1.25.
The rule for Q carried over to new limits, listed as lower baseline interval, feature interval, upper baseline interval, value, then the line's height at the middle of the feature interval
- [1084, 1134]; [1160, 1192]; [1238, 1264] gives -3.4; 1.14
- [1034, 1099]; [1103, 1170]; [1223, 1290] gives 2.3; 1.21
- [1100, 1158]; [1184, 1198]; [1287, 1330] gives -3.2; 1.09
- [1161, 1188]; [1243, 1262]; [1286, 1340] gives -1.2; 1.07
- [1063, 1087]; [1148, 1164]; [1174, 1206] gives 1.1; 1.32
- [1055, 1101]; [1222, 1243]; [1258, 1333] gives -1.8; 1.09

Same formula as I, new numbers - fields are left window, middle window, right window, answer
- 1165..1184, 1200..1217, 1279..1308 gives -0.114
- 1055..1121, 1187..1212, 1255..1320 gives -0.176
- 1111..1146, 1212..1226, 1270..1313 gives -0.136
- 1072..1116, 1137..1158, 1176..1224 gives 0.025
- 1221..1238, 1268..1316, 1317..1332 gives -0.130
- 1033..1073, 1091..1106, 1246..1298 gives 0.093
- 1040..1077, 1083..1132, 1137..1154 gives 0.110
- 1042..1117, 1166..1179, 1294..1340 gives -0.089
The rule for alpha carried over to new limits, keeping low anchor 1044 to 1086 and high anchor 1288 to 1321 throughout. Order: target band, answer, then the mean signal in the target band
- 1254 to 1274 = -0.091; 1.13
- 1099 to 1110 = 0.068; 1.16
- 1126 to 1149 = 0.036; 1.16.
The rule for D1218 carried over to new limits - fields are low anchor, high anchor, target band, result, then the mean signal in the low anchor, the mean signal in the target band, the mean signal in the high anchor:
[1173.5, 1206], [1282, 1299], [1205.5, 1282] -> 1.9 ch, 1.32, 1.19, 1.13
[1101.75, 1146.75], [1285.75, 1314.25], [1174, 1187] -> -2.2 ch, 1.14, 1.29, 1.03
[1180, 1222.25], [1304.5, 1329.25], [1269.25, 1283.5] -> -1.7 ch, 1.32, 1.16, 0.885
